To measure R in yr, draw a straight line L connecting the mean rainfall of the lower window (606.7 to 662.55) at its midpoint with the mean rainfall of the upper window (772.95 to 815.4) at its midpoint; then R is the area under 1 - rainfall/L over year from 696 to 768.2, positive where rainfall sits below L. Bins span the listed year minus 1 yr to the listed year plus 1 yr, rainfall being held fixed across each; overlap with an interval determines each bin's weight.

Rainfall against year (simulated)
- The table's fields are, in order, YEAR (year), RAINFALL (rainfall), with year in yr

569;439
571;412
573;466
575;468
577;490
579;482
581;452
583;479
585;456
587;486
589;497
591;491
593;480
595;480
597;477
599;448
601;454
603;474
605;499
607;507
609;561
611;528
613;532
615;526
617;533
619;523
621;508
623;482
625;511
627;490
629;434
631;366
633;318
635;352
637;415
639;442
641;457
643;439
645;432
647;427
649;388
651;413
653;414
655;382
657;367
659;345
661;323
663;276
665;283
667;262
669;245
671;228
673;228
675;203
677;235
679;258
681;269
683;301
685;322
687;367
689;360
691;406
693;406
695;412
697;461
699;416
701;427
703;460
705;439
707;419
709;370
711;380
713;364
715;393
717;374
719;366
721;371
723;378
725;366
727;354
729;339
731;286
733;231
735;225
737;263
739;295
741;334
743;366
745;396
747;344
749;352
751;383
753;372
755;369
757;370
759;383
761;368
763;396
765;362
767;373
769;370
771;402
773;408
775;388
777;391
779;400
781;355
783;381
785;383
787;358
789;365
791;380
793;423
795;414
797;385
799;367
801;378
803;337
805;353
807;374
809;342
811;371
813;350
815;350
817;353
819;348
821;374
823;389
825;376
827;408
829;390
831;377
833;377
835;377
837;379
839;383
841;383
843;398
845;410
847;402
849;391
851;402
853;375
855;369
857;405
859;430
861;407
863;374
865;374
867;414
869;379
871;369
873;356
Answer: 6.4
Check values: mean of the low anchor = 441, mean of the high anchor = 375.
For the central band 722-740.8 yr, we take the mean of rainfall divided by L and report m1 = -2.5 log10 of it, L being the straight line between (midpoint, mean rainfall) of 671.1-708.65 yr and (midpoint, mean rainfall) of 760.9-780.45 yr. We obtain 0.206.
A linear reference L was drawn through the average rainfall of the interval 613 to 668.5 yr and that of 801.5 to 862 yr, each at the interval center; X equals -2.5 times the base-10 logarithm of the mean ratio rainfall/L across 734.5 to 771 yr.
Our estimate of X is 0.11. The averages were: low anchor 412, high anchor 379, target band 354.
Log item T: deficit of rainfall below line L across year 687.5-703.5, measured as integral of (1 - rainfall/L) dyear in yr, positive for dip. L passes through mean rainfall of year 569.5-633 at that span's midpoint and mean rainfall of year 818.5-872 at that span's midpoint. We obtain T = 1.0 yr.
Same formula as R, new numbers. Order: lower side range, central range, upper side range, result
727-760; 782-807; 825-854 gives -1.0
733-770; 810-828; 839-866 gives 0.5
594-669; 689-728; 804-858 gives 1.3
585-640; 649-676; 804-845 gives 8.6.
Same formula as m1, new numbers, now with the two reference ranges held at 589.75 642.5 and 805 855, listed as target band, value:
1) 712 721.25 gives 0.147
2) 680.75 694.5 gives 0.238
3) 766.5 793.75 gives 0.044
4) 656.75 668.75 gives 0.439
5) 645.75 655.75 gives 0.129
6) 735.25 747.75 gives 0.265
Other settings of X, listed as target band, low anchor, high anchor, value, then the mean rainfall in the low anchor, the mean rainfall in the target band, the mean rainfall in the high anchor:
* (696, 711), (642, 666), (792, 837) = -0.14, 374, 424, 373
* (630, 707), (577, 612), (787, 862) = 0.25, 485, 357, 381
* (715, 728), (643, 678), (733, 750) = -0.16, 324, 370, 317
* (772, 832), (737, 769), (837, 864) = 0.01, 361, 376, 394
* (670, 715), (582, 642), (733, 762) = 0.12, 474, 352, 340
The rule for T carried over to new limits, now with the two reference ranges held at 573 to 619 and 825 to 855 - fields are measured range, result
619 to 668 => 7.5 yr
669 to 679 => 5.0 yr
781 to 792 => 1.0 yr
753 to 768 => 1.7 yr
